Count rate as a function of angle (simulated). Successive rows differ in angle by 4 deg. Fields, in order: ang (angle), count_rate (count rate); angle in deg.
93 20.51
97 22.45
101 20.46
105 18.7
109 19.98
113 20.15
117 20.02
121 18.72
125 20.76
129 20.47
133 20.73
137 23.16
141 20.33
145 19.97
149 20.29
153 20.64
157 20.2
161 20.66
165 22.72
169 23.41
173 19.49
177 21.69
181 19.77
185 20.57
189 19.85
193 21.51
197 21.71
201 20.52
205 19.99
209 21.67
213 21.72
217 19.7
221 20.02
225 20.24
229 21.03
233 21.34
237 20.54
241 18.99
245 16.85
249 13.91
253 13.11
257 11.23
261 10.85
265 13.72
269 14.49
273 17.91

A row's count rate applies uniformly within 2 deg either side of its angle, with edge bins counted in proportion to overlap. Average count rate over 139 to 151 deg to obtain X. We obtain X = 20.2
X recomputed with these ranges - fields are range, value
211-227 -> 20.4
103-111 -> 19.3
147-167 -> 20.9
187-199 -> 21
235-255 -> 16.7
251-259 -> 12.2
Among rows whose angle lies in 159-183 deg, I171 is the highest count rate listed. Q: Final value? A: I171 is 23.41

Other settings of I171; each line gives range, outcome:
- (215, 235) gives 21.34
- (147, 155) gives 20.64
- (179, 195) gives 21.51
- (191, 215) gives 21.72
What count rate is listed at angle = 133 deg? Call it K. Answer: 20.73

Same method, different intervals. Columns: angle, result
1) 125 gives 20.76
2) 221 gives 20.02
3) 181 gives 19.77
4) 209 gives 21.67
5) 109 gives 19.98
